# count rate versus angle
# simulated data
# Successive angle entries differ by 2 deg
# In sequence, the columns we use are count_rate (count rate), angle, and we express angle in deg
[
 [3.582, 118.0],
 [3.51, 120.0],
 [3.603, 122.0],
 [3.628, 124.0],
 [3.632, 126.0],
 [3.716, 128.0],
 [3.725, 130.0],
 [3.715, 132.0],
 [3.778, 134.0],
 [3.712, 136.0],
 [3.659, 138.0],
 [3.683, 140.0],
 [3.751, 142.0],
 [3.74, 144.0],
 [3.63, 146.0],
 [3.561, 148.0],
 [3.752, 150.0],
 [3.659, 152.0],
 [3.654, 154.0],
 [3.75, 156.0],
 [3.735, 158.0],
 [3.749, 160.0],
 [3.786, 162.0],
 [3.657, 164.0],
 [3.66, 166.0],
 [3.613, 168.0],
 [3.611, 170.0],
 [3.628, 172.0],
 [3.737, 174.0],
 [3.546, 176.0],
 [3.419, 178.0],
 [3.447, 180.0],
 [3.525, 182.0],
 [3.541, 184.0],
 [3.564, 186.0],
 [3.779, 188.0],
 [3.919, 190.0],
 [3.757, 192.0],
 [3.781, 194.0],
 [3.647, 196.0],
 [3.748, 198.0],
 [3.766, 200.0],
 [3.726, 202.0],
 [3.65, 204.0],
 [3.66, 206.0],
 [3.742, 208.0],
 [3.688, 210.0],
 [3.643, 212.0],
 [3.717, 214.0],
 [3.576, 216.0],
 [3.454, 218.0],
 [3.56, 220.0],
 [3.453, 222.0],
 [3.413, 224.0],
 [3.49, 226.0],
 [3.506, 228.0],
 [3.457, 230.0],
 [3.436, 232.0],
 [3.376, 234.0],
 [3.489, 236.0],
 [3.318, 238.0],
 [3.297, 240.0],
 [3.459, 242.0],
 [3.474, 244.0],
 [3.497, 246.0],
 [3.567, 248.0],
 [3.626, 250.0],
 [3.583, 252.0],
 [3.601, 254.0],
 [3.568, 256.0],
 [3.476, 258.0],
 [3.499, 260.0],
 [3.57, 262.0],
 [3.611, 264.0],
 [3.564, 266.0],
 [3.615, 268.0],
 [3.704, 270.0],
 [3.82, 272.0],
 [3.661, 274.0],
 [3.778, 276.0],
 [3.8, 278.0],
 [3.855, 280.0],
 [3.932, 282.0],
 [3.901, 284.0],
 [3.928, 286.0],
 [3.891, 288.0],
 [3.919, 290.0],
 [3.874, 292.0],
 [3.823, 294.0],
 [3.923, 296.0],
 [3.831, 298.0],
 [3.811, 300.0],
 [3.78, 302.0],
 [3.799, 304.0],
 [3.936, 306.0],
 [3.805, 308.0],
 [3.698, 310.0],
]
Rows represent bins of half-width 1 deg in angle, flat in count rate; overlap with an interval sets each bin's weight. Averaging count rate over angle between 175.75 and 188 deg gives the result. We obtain 3.53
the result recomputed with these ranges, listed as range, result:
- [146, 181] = 3.64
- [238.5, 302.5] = 3.69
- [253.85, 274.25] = 3.61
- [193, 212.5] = 3.71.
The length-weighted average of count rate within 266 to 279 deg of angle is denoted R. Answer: 3.72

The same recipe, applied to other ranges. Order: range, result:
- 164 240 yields 3.59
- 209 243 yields 3.49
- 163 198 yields 3.64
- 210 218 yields 3.63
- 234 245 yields 3.4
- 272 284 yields 3.81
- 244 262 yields 3.55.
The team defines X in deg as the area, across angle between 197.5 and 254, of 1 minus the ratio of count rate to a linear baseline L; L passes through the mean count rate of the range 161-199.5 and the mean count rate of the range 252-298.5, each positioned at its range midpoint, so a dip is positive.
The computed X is 2.2 deg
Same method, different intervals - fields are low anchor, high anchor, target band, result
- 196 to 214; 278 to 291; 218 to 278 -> 4.3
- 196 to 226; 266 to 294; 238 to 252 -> 0.9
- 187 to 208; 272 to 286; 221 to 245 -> 2.2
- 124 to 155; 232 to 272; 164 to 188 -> 0.3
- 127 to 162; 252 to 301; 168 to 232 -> 1.9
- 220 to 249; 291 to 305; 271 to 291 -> -0.6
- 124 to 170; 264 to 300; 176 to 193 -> 0.5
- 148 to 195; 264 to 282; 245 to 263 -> 0.8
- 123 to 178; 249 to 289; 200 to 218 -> 0.1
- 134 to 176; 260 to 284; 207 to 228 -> 0.7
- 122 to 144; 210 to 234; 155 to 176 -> -0.3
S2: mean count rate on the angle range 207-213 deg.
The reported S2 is 3.69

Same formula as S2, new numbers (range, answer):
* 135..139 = 3.69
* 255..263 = 3.53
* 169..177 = 3.63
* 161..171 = 3.67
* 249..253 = 3.6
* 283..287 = 3.91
